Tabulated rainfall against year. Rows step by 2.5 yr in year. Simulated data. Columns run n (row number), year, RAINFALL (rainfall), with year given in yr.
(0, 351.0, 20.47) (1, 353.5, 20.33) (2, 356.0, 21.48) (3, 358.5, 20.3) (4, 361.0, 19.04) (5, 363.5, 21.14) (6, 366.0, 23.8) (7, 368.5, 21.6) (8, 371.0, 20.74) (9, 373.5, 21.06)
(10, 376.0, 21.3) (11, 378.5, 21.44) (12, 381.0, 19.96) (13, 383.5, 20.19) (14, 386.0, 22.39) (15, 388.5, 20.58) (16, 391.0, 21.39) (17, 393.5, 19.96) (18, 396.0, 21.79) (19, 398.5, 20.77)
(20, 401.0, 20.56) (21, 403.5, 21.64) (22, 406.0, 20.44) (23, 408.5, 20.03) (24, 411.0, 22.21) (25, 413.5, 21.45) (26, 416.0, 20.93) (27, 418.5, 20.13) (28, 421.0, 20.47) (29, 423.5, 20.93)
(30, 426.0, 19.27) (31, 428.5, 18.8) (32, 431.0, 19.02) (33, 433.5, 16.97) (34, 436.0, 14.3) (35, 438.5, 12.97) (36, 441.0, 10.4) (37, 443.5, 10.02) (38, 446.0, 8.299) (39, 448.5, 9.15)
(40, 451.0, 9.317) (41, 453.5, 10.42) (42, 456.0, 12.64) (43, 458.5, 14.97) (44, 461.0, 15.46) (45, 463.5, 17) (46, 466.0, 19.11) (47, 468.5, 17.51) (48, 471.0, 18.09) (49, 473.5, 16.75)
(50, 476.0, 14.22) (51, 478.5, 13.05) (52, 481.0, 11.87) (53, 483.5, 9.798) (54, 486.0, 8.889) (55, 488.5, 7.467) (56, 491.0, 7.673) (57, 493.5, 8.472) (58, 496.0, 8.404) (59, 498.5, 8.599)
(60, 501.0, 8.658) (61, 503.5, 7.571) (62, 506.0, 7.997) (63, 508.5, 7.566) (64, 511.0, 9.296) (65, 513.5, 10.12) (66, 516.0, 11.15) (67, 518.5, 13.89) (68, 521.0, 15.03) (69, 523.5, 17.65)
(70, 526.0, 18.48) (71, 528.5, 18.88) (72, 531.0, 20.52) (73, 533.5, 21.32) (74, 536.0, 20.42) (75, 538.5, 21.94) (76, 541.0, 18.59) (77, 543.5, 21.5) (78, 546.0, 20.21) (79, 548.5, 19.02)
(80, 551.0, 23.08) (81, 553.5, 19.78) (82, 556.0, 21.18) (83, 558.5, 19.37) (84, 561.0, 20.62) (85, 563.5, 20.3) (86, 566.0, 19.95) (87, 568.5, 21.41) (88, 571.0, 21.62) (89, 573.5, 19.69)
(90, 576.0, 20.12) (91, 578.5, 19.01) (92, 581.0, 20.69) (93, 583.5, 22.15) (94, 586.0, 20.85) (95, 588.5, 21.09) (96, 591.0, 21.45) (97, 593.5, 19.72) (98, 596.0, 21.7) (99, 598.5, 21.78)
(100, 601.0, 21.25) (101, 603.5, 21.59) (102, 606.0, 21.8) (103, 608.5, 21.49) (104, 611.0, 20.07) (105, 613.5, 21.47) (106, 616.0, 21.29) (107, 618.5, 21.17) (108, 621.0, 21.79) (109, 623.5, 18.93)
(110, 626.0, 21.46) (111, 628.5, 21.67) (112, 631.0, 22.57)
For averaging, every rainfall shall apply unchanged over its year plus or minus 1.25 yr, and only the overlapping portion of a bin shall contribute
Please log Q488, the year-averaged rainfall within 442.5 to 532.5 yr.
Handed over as 12.4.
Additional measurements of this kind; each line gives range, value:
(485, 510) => 8.13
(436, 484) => 13.3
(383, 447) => 18.7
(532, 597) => 20.6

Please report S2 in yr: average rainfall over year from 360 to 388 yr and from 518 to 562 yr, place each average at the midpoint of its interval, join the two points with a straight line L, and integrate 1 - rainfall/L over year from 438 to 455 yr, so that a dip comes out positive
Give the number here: 8.71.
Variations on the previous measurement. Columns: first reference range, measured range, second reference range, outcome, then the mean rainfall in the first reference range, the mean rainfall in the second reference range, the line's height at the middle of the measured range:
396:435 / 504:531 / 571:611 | 9.75 yr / 20.3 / 21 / 20.7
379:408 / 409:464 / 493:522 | 3.65 yr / 20.9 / 9.72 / 16.7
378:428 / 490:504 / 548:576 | 8.39 yr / 20.8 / 20.6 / 20.7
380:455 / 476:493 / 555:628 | 7.98 yr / 17.8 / 20.9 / 19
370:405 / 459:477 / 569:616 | 3.56 yr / 21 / 21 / 21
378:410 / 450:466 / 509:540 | 4.12 yr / 20.9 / 16.4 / 18.6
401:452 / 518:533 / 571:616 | 1.22 yr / 17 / 21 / 19.3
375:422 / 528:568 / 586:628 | 1.15 yr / 20.9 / 21.1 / 21.1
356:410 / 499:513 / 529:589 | 8.36 yr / 21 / 20.6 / 20.7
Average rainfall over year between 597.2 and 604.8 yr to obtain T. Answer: 21.5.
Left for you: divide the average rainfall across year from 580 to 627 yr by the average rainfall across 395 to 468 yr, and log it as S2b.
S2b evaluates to 1.25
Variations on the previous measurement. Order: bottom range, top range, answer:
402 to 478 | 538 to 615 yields 1.27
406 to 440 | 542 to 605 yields 1.09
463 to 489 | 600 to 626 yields 1.50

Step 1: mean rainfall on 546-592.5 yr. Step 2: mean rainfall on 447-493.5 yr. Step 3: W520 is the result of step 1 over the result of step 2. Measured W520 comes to 1.61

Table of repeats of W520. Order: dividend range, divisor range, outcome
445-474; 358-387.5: 0.67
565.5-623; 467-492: 1.66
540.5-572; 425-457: 1.56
